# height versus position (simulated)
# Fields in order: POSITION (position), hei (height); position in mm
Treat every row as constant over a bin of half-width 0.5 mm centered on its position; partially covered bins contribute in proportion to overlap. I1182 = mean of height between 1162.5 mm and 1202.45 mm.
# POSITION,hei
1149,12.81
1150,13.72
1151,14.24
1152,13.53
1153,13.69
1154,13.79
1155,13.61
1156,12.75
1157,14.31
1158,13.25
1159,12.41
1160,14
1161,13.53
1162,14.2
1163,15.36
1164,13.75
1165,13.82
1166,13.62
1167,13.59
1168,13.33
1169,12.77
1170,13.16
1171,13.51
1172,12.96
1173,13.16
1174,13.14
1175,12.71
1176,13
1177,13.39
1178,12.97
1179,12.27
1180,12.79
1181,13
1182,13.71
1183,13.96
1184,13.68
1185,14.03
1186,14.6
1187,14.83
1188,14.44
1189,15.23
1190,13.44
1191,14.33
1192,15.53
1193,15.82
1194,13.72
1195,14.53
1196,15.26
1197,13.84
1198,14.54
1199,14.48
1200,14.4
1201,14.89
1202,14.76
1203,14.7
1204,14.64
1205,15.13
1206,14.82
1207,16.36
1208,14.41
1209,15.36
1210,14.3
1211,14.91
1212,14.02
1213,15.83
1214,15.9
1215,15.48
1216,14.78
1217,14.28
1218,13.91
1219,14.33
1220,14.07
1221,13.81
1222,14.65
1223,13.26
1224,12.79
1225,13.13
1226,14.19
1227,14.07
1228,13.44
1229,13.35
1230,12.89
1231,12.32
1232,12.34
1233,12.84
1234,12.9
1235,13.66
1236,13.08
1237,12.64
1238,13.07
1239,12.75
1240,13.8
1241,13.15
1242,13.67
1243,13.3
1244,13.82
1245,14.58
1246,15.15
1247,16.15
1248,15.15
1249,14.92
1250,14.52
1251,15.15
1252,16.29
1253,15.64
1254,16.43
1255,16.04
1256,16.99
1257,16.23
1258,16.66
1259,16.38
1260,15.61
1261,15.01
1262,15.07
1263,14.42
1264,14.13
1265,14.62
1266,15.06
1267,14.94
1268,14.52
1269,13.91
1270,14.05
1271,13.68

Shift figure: 13.9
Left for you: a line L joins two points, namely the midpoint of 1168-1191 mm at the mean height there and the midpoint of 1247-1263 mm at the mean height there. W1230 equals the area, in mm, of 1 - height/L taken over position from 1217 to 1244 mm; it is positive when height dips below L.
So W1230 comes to 2.88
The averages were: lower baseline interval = 13.5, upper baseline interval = 15.7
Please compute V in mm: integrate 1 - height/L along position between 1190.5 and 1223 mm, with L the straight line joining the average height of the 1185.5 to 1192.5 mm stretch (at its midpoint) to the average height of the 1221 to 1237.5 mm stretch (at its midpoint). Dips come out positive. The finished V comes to -1.65 mm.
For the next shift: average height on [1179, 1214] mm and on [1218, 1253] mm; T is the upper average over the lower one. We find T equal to 0.95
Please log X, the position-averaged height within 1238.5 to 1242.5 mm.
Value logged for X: 13.3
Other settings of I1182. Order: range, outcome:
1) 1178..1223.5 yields 14.5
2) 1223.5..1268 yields 14.4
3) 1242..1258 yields 15.3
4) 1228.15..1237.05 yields 12.9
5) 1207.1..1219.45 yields 14.8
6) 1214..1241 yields 13.6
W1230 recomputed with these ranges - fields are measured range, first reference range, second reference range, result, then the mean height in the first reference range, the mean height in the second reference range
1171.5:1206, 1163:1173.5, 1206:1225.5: -0.36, 13.5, 14.5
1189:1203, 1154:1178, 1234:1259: -0.70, 13.4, 14.7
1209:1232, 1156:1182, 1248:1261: 1.20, 13.4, 15.8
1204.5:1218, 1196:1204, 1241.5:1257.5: -0.26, 14.6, 15.3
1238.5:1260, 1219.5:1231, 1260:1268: -1.15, 13.5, 14.8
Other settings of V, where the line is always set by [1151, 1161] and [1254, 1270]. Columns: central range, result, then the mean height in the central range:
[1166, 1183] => 0.86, 13.1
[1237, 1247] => 0.80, 13.8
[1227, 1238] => 1.34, 13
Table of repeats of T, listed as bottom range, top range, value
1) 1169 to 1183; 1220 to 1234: 1.02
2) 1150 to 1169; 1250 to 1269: 1.13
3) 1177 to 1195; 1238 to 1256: 1.05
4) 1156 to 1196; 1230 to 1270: 1.06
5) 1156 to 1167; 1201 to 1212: 1.08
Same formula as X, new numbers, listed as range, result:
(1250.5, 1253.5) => 15.7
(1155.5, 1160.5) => 13.3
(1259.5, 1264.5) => 14.8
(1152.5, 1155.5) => 13.7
